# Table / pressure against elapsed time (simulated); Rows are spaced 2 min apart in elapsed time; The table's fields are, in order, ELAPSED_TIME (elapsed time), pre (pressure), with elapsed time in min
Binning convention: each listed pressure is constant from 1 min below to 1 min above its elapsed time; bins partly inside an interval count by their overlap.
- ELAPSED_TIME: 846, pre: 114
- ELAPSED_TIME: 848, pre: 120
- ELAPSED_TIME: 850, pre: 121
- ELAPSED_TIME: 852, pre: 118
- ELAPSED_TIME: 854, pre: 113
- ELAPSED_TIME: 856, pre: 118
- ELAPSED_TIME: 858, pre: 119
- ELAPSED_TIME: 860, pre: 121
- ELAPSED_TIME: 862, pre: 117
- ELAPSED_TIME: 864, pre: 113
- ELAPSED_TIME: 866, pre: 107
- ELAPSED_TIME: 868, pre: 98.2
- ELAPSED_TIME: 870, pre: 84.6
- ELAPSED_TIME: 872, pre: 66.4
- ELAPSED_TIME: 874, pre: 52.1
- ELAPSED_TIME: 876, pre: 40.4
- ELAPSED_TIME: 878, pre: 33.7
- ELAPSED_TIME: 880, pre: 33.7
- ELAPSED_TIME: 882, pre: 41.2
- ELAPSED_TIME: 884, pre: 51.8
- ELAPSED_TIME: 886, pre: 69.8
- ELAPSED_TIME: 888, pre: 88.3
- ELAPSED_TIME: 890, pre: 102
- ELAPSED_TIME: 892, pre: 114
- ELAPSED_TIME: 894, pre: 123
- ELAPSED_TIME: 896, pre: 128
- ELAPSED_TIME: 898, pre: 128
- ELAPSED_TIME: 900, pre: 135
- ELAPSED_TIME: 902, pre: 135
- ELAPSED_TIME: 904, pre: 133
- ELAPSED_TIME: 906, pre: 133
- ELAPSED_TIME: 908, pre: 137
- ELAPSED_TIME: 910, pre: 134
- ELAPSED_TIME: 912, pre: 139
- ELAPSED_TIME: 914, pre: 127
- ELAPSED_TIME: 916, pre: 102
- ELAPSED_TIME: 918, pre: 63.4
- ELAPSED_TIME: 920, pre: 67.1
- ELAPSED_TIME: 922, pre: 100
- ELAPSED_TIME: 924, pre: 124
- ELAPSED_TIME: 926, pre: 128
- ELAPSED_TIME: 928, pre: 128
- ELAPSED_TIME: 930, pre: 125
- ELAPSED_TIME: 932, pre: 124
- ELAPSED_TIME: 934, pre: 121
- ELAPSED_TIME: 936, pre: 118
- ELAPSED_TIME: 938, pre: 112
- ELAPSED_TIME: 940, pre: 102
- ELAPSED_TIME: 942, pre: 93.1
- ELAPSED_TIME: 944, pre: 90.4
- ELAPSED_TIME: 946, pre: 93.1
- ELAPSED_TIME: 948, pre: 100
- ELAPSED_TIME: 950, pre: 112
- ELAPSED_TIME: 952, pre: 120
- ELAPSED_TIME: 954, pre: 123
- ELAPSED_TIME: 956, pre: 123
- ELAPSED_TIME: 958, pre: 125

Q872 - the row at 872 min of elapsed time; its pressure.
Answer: 66.4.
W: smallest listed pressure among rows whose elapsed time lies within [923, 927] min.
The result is 124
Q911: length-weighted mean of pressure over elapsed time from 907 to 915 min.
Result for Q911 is 134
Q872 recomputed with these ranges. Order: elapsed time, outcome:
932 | 124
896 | 128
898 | 128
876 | 40.4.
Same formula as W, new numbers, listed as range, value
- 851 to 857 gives 113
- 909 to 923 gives 63.4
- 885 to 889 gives 69.8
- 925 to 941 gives 102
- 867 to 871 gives 84.6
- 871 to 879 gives 33.7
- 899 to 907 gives 133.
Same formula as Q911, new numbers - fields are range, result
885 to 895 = 99.4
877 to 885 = 40.1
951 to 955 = 122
